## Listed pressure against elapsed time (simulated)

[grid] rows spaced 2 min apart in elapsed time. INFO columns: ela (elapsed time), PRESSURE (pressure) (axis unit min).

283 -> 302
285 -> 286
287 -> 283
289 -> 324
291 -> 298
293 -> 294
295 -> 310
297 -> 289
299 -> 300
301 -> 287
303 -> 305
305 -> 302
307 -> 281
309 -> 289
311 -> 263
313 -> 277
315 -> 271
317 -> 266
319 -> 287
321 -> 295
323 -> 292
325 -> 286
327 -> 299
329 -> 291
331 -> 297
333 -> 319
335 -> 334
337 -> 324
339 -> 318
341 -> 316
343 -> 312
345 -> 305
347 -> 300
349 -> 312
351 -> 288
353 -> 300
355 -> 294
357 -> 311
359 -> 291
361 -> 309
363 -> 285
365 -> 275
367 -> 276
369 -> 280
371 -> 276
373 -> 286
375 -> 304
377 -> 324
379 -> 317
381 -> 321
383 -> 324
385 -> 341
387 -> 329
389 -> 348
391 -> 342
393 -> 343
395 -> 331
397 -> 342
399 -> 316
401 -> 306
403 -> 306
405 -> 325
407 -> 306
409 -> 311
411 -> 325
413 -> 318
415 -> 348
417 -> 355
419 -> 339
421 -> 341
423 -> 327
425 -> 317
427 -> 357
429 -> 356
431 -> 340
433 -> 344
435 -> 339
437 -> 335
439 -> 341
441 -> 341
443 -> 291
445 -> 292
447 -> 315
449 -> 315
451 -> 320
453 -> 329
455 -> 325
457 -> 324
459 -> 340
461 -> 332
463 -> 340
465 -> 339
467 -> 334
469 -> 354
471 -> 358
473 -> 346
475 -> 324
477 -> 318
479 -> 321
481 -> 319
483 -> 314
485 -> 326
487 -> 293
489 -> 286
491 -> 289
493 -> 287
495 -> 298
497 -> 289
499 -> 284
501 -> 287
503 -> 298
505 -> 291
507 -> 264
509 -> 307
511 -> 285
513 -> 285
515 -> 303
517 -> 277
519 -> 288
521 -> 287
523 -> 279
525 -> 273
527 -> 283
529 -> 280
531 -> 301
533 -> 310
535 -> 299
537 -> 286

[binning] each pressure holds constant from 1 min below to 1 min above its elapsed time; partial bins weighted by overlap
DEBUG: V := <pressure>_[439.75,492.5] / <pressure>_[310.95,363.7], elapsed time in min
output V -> 1.08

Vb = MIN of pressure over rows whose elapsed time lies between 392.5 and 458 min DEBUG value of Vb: 291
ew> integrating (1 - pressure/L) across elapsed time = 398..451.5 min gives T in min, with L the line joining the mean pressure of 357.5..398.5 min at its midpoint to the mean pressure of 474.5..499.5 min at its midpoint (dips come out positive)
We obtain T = -3.2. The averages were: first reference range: 312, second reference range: 304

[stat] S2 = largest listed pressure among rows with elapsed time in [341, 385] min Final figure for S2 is 341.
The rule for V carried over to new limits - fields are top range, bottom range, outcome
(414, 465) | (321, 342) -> 1.08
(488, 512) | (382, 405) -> 0.88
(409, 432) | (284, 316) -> 1.16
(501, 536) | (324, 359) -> 0.94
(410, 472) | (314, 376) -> 1.12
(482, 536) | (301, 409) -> 0.96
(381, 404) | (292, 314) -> 1.13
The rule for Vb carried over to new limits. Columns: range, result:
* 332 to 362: 288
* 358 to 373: 275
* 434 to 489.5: 286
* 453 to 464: 324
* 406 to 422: 306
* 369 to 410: 276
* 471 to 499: 284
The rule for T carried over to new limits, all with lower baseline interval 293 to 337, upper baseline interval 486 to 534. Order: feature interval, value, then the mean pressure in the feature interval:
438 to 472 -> -4.6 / 329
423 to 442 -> -3.3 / 340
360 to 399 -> -2.9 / 313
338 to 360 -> -0.9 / 304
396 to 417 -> -2.2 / 322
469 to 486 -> -2.4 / 330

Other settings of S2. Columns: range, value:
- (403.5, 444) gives 357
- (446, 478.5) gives 358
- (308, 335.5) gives 334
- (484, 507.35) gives 326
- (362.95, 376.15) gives 304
